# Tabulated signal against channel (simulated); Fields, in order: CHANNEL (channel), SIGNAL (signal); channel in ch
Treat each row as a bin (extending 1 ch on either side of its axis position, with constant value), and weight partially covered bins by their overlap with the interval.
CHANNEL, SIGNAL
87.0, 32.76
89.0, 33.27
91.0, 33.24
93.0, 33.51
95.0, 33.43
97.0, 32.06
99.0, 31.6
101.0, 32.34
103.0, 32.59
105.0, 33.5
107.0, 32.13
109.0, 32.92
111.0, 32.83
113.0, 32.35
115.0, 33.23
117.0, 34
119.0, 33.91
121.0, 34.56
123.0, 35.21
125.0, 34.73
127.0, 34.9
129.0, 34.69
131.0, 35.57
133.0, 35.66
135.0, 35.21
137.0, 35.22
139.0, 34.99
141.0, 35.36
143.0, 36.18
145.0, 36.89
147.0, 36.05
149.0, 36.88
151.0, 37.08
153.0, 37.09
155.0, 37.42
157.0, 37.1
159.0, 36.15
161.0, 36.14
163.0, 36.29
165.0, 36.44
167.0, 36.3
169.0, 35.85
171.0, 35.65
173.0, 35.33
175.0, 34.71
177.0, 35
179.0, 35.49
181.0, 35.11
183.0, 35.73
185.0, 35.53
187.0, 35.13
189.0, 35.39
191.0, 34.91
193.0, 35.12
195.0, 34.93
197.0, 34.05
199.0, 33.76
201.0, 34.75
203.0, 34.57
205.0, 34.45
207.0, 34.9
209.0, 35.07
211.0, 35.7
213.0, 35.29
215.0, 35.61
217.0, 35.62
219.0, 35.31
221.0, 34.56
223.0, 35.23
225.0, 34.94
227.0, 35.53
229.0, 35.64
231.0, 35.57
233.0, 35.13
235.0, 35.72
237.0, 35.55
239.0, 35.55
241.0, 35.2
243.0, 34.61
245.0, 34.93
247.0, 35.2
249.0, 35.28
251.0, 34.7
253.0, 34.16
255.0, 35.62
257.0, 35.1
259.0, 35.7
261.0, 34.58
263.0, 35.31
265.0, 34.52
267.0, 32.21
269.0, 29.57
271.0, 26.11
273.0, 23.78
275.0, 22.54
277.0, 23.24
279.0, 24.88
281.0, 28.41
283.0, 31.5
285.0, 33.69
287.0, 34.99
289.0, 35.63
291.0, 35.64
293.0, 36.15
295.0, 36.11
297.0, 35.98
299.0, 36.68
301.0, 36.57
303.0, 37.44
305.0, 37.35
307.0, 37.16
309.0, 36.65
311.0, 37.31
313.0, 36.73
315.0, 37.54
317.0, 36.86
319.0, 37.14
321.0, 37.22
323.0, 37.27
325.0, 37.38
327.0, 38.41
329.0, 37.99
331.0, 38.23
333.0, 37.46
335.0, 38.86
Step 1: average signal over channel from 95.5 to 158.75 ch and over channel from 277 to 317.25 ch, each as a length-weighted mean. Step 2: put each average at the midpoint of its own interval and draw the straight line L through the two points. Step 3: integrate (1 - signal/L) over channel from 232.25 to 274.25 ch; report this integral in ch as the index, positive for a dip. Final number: 1.4 ch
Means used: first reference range 34.7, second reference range 34.8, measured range 33.7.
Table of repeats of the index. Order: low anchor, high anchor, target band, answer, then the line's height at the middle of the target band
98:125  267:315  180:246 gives -4.2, 33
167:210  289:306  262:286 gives 4.9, 36.1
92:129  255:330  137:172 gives -2.9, 33.5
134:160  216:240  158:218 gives 0.9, 35.8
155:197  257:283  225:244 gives -2.1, 31.8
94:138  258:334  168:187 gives -0.8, 33.9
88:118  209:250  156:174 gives -1.1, 34.1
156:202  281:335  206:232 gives 0.3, 35.8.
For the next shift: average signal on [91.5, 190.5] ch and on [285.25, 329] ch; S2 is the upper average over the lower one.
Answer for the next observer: 1.1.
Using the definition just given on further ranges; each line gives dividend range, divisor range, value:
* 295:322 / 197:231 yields 1.05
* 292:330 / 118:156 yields 1.04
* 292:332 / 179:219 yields 1.06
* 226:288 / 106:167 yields 0.93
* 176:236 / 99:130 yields 1.05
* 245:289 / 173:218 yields 0.90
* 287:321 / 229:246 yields 1.04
